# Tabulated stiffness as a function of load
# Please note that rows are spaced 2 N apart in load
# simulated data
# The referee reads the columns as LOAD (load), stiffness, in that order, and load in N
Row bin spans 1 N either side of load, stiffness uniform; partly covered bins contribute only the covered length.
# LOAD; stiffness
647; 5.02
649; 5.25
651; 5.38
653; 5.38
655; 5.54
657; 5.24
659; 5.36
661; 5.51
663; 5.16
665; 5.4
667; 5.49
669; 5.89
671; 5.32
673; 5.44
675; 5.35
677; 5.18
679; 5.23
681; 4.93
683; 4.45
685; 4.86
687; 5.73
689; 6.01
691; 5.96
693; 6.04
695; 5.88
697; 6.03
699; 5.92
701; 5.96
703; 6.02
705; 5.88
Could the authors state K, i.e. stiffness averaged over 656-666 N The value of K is 5.33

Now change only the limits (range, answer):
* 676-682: 5.11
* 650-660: 5.38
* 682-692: 5.4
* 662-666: 5.28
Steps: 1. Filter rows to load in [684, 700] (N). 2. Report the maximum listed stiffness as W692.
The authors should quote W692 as 6.04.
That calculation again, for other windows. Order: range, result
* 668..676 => 5.89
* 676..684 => 5.23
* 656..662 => 5.51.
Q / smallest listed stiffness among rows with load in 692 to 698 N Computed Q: 5.88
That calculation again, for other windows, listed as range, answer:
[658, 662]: 5.36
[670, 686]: 4.45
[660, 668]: 5.16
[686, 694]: 5.73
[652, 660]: 5.24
